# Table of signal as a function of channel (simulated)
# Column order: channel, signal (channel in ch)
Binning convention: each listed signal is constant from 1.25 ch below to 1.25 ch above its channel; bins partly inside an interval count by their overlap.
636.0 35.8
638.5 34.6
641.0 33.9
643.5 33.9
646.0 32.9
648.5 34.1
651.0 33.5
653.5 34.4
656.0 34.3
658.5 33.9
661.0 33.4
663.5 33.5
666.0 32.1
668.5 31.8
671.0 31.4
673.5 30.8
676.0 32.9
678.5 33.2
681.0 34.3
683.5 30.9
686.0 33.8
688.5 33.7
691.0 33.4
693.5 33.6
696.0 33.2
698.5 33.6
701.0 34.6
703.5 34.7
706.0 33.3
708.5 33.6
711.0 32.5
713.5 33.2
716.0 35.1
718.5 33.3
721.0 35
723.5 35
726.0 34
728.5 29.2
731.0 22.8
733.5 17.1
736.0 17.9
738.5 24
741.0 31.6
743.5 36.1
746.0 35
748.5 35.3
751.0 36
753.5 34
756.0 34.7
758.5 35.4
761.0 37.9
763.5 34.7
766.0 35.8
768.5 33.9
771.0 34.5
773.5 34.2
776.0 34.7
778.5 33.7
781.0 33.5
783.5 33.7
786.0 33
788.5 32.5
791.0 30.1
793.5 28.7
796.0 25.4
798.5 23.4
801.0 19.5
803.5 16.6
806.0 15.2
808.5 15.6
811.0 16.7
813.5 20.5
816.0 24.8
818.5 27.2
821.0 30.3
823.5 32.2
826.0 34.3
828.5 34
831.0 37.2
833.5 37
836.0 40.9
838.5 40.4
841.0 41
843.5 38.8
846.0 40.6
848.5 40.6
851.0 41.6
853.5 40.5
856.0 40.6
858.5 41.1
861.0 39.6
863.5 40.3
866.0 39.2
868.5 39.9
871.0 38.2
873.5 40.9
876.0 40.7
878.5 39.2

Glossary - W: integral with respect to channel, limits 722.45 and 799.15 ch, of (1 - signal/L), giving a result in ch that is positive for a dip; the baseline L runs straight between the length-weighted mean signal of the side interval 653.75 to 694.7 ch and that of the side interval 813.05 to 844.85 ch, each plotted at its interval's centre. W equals 4.6 ch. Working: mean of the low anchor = 33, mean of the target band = 31.6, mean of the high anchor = 34.1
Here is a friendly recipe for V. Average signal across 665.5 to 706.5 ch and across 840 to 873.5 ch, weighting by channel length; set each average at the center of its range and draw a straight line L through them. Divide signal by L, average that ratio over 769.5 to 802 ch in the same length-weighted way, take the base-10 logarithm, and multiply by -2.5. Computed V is 0.21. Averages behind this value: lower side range 33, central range 30.6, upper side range 40.2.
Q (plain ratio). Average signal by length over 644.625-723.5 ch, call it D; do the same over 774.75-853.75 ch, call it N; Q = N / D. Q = 0.93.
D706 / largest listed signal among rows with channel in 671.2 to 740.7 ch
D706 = 35.1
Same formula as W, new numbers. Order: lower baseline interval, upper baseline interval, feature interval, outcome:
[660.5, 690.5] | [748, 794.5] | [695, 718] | -0.5 ch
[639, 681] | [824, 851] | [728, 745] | 4.8 ch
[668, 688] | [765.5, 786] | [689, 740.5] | 3.2 ch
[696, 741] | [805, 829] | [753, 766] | -3.3 ch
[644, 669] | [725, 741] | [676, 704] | -3.7 ch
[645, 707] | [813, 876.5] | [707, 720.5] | 0.2 ch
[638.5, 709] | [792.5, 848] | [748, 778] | -4.1 ch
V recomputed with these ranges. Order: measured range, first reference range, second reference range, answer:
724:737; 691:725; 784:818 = 0.25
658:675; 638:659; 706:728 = 0.05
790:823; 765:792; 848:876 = 0.49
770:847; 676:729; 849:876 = 0.25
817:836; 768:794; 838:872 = 0.12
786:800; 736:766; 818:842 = 0.22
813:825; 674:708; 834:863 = 0.38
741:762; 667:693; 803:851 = -0.11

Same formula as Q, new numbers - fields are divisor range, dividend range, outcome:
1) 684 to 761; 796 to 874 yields 1.02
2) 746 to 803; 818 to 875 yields 1.18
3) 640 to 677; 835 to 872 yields 1.21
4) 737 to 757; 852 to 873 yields 1.21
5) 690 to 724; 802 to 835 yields 0.78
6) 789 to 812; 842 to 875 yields 1.85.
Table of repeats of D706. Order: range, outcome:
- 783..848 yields 41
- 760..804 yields 37.9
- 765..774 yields 35.8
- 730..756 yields 36.1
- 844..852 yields 41.6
